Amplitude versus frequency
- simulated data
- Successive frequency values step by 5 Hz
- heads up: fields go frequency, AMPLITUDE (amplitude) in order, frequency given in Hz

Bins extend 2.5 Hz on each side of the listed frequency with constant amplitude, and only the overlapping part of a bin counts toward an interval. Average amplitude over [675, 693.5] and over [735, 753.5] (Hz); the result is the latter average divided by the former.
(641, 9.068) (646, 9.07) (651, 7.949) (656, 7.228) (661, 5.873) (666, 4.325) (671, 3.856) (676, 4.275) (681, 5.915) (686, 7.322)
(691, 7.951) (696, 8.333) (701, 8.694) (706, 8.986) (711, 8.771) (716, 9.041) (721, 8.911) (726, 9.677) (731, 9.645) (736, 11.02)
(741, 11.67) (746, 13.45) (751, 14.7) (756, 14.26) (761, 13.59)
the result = 1.97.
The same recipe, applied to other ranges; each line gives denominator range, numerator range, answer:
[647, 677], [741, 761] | 2.36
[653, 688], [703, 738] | 1.69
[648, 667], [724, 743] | 1.60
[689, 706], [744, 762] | 1.67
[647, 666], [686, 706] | 1.21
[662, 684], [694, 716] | 1.84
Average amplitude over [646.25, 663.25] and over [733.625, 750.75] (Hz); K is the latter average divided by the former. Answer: 1.7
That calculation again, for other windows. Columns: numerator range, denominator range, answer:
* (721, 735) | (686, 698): 1.21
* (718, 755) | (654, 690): 2.03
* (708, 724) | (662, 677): 2.07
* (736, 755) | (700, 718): 1.47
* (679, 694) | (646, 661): 0.95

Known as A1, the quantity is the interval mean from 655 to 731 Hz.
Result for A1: 7.36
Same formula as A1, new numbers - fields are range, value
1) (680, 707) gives 7.91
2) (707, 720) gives 8.92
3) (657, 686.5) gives 5.22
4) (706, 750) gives 10.4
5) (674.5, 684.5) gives 5.4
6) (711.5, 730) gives 9.2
